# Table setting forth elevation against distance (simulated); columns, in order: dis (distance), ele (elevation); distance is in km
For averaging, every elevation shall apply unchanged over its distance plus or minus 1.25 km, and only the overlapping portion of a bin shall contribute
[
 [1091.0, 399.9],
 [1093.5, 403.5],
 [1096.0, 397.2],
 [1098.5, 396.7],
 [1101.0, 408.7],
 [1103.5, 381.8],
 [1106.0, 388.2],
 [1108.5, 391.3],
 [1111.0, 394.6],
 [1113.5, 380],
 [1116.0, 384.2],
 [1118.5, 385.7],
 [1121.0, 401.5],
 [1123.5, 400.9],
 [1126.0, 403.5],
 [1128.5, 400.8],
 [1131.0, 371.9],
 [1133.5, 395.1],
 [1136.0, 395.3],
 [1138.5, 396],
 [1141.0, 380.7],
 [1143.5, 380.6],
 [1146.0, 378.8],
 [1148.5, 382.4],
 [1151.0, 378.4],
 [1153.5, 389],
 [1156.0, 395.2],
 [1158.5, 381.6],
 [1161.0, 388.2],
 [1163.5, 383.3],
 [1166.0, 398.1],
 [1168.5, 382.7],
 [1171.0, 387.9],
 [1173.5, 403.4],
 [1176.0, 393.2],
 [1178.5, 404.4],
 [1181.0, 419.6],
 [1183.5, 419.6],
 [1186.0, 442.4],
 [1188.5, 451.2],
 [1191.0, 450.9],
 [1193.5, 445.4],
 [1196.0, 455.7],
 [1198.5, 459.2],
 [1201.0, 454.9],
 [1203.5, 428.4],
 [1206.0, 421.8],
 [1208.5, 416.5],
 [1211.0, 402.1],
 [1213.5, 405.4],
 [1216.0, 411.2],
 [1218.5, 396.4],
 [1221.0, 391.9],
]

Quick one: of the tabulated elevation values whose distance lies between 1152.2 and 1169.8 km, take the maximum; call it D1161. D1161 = 398.1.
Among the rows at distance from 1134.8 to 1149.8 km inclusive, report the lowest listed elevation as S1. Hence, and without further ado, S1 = 378.8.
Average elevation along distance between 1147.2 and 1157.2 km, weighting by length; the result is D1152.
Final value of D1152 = 386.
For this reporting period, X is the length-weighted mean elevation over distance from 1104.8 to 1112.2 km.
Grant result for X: 391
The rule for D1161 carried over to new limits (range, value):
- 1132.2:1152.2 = 396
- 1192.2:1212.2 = 459.2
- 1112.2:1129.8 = 403.5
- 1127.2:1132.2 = 400.8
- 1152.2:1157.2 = 395.2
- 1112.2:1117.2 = 384.2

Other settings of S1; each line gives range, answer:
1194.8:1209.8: 416.5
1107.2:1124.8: 380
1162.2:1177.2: 382.7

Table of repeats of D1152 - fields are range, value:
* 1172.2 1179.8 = 400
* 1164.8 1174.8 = 393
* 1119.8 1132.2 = 396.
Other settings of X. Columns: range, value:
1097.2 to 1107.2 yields 394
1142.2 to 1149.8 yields 381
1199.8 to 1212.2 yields 425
